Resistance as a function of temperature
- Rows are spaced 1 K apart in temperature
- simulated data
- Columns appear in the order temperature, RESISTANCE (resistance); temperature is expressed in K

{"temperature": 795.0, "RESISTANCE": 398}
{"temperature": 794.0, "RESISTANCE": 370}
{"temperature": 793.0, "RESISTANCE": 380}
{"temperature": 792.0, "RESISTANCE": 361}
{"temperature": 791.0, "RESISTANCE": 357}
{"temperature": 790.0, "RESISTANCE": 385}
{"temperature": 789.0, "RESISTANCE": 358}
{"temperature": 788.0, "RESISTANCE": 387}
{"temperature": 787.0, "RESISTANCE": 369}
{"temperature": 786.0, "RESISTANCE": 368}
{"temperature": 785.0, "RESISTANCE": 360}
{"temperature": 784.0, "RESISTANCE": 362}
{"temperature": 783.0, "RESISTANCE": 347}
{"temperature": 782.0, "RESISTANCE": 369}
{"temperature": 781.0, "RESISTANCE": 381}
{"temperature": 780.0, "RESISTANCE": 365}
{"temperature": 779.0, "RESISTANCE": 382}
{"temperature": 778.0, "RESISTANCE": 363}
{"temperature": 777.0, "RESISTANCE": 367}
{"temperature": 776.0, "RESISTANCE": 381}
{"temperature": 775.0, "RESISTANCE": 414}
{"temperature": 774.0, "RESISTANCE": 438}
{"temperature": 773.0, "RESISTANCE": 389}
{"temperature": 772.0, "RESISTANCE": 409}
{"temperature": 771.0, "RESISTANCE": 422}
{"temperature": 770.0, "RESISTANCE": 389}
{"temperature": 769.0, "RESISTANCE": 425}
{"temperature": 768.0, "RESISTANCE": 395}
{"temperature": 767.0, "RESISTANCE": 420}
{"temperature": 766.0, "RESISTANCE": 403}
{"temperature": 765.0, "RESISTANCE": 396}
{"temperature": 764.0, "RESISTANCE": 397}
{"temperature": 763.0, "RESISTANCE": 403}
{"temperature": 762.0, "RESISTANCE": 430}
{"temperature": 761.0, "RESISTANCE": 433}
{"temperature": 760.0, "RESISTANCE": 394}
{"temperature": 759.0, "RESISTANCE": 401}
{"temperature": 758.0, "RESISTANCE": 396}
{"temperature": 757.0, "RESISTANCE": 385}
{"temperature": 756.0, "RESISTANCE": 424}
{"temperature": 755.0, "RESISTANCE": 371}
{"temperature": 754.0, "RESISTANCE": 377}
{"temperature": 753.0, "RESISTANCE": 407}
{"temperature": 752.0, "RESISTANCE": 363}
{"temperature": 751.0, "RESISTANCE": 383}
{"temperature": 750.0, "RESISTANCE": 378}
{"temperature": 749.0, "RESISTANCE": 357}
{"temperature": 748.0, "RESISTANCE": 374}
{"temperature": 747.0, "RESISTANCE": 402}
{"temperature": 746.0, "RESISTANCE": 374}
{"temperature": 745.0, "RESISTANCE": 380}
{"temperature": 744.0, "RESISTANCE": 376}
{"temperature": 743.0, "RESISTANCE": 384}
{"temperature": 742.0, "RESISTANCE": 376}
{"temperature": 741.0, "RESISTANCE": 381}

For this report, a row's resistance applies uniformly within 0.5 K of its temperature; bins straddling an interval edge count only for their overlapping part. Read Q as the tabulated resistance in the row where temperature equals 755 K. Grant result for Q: 371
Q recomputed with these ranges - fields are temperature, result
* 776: 381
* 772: 409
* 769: 425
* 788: 387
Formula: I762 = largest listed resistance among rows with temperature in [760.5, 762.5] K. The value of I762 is 433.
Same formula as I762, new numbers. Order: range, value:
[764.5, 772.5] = 425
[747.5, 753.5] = 407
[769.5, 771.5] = 422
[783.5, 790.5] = 387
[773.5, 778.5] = 438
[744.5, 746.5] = 380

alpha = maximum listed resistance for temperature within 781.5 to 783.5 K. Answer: 369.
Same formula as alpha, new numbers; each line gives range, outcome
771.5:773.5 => 409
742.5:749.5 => 402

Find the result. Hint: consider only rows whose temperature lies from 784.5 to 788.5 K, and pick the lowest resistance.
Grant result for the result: 360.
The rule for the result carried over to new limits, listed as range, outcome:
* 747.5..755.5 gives 357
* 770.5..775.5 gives 389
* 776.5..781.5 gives 363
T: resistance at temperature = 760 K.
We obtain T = 394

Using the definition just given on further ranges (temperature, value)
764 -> 397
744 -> 376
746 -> 374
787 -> 369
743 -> 384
